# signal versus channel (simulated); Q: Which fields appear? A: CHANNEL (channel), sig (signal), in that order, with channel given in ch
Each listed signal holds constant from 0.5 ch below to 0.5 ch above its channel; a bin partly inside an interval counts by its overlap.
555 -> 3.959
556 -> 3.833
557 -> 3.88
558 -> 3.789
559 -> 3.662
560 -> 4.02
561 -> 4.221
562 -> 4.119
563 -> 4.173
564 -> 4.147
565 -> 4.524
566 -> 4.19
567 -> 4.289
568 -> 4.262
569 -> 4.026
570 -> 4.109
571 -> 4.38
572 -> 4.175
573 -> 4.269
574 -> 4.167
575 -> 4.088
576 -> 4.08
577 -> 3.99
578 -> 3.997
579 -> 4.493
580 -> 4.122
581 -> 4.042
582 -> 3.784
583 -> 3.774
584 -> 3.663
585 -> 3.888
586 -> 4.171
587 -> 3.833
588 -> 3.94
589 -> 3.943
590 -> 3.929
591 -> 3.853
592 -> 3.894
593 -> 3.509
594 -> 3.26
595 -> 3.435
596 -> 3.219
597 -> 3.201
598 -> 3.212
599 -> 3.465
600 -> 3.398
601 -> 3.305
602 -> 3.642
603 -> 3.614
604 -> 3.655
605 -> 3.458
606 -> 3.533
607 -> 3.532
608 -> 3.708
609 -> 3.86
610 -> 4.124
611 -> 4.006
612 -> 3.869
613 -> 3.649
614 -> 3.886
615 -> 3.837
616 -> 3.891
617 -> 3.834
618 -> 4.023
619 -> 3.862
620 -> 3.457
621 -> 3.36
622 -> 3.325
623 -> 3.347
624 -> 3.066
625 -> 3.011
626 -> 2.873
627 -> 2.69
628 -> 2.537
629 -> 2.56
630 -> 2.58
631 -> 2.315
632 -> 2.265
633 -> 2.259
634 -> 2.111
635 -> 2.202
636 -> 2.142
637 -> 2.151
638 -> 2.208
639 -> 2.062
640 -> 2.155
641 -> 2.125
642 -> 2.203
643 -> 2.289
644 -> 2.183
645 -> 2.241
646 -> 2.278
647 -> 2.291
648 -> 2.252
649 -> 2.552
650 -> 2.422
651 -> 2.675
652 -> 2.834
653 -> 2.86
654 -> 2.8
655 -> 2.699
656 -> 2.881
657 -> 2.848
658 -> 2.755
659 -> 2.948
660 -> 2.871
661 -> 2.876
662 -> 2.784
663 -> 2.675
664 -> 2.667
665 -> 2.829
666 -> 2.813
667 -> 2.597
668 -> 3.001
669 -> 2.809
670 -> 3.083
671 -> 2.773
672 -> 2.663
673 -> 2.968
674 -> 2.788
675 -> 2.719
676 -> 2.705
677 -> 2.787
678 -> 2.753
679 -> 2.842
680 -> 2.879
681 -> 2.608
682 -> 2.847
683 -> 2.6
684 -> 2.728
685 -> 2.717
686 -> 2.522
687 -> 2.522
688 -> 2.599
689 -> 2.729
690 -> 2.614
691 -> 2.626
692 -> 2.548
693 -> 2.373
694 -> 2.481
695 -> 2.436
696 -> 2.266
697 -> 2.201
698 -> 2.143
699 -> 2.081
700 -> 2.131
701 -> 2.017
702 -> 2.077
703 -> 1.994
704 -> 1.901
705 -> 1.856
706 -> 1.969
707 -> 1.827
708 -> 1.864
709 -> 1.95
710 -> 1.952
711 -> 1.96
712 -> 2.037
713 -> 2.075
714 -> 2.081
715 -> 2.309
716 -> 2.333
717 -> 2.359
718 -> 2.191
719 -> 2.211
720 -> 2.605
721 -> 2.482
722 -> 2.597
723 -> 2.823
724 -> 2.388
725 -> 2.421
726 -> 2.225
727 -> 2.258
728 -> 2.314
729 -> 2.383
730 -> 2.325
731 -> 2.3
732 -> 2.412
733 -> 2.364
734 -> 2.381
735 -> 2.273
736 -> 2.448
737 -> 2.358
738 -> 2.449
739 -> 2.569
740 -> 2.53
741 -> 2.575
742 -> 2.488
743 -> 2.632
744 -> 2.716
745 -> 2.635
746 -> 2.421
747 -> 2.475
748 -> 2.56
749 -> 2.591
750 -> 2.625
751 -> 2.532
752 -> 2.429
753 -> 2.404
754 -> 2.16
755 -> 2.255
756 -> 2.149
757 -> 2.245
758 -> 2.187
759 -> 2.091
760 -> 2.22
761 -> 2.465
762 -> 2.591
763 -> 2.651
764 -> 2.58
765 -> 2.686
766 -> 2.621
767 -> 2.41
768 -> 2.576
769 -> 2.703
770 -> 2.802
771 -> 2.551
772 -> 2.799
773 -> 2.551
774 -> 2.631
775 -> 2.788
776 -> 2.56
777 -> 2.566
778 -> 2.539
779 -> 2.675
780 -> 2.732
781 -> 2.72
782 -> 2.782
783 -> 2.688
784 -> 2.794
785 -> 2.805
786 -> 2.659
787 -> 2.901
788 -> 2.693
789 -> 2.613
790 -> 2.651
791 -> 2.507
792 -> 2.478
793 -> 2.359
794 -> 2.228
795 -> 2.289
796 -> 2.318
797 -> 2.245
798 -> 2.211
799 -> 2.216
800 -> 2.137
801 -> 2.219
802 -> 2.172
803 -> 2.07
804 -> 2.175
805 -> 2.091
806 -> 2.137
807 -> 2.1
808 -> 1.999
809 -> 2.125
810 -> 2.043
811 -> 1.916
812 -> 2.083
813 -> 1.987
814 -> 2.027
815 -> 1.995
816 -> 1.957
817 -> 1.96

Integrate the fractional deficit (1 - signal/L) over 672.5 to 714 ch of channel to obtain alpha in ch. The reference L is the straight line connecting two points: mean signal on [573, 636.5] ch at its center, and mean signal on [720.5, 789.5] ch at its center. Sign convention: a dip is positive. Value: 7.79 ch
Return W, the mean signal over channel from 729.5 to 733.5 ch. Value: 2.35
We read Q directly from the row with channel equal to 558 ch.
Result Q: 3.789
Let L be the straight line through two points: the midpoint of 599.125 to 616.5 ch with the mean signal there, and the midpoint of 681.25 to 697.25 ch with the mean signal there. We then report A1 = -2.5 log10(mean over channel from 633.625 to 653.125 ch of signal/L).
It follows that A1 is 0.35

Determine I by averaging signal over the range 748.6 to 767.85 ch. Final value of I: 2.42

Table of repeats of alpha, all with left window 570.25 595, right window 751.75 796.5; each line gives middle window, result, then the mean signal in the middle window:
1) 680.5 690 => 1.6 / 2.65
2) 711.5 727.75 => 3.3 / 2.34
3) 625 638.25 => 4.4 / 2.4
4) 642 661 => 4.7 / 2.59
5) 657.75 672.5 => 2.4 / 2.81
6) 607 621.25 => -0.3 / 3.81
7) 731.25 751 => 2.0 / 2.5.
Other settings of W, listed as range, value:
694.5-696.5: 2.35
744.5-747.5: 2.51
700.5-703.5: 2.03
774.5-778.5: 2.61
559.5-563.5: 4.13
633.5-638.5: 2.16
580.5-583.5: 3.87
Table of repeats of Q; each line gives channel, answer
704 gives 1.901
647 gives 2.291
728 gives 2.314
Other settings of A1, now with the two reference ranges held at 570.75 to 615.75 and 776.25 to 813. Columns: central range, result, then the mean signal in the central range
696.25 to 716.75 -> 0.42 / 2.04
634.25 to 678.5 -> 0.28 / 2.59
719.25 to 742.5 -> 0.16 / 2.43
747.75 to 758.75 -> 0.13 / 2.37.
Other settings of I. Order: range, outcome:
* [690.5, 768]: 2.33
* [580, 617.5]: 3.7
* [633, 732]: 2.45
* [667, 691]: 2.74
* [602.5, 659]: 2.93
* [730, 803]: 2.49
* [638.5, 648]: 2.21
